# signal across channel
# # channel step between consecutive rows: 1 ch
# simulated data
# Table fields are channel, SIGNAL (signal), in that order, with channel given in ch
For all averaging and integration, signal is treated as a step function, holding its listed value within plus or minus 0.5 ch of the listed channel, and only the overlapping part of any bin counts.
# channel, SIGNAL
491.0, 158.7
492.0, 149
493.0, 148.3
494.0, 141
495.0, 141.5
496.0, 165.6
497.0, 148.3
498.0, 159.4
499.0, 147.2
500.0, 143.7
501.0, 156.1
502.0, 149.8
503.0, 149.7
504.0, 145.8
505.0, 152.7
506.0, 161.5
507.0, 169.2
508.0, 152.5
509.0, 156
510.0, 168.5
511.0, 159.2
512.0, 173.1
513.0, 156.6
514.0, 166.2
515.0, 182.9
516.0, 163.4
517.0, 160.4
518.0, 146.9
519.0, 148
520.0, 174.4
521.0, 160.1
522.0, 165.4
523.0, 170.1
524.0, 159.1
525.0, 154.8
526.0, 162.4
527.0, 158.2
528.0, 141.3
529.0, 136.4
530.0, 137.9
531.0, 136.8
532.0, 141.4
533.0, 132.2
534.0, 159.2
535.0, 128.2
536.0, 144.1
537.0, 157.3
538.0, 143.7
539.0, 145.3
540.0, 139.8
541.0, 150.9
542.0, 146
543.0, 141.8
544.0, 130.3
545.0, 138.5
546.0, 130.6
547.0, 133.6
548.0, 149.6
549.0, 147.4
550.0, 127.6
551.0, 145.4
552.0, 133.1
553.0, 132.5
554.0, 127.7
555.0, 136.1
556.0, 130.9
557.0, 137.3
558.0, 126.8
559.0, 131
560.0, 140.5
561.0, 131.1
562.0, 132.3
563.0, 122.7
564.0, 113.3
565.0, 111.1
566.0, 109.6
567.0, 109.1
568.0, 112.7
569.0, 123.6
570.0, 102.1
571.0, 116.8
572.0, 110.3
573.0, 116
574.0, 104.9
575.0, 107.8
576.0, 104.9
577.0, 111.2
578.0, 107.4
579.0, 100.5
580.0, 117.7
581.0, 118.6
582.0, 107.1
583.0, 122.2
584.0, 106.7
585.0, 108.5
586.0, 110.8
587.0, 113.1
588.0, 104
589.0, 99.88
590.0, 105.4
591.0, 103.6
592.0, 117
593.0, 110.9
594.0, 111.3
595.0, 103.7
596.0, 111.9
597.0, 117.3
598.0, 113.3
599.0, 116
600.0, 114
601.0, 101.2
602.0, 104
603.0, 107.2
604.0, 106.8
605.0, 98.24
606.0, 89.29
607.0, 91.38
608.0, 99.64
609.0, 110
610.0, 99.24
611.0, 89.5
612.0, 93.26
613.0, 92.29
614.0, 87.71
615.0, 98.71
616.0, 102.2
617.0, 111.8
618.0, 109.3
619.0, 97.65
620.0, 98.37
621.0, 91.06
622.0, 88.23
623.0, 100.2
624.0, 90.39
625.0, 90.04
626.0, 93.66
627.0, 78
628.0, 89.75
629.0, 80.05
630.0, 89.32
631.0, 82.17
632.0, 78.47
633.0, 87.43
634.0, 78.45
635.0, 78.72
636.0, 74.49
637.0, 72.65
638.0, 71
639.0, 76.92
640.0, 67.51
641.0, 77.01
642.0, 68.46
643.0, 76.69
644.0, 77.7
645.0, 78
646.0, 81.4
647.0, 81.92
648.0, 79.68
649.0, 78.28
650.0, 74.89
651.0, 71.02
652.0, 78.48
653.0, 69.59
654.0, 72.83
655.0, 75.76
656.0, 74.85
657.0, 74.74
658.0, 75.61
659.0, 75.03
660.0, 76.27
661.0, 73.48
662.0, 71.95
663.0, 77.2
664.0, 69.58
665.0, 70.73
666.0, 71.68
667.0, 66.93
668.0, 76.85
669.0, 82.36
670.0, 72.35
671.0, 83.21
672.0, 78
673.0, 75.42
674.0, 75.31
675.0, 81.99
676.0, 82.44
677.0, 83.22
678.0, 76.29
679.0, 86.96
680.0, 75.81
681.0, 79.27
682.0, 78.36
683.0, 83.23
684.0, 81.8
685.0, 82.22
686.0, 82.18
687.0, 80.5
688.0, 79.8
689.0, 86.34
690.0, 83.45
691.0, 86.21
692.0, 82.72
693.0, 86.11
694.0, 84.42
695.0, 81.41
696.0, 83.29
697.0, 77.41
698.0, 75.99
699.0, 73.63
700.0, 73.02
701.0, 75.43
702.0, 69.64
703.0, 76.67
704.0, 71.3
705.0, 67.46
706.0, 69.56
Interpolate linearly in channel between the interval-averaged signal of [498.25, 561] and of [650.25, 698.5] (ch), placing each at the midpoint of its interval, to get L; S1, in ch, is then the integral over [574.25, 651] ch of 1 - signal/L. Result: 8.97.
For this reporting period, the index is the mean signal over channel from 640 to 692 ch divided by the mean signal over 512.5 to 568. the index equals 0.54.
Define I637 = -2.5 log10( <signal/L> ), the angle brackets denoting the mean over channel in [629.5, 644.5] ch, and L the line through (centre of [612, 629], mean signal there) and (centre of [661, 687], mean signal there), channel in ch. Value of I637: 0.16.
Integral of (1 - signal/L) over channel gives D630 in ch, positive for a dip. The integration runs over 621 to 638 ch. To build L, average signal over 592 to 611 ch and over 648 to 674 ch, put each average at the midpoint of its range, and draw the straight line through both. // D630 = 1.3 ch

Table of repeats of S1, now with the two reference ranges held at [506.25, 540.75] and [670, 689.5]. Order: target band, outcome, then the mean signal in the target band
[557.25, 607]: 5.82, 112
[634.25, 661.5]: 5.73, 75.3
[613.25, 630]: 2.18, 94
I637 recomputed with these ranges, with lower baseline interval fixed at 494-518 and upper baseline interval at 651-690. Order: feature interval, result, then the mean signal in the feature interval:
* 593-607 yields 0.05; 107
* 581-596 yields 0.08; 109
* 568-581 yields 0.12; 111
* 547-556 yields -0.01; 137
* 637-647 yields 0.21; 75.2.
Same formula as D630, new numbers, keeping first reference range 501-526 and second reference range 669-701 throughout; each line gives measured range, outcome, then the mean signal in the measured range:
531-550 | 0.76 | 142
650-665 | 3.09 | 73.9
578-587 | 1.17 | 111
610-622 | 1.63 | 97.1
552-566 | 1.10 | 128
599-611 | 1.60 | 102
